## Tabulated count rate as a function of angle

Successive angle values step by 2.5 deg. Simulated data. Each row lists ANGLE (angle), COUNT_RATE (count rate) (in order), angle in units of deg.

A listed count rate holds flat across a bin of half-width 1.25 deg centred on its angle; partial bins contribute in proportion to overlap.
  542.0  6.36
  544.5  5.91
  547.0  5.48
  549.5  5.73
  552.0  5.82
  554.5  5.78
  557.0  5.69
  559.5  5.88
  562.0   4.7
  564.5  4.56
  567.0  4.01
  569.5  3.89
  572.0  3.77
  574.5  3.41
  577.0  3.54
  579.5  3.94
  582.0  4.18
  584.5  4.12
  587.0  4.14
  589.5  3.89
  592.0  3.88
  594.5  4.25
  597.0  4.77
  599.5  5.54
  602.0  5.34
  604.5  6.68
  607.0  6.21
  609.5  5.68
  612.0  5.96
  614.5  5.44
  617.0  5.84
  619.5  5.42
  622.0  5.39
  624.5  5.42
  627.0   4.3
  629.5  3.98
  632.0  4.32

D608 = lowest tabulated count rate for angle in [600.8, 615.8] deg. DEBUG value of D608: 5.34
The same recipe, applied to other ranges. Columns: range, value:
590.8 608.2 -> 3.88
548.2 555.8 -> 5.73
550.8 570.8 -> 3.89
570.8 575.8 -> 3.41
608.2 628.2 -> 4.3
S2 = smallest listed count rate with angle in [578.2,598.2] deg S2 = 3.88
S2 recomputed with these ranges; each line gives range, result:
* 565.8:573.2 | 3.77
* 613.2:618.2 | 5.44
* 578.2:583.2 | 3.94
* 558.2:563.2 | 4.7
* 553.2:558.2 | 5.69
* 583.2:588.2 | 4.12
